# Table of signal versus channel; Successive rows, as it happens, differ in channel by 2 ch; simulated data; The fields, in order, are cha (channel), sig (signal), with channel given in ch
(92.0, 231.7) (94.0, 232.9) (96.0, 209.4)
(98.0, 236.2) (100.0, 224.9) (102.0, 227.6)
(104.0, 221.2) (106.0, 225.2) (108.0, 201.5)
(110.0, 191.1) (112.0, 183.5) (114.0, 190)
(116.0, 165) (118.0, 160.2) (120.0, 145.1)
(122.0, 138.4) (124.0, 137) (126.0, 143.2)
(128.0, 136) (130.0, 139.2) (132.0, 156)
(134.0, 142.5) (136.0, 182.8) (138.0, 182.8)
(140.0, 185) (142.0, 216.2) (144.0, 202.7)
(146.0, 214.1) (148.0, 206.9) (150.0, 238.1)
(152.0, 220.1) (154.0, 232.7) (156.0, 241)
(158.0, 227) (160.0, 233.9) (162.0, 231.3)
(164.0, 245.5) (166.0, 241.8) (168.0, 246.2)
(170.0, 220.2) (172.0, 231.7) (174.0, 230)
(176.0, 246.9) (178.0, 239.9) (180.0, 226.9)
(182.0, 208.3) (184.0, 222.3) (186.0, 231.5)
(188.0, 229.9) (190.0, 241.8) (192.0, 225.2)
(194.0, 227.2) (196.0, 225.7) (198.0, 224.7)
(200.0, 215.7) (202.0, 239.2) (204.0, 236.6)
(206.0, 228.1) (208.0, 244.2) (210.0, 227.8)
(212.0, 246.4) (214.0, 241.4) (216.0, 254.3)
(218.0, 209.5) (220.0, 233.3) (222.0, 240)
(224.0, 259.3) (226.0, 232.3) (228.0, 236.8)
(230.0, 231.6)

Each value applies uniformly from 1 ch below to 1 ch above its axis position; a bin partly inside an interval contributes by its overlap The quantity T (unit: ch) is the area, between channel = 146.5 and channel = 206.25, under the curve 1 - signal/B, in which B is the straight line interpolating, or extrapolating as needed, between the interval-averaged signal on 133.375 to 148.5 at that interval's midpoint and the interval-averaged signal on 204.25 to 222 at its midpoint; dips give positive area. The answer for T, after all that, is -4.8 ch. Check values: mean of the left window 192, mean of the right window 236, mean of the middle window 230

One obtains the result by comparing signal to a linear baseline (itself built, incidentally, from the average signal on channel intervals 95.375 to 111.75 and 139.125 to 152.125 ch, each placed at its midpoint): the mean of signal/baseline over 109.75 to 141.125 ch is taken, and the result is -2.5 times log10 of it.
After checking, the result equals 0.31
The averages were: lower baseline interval 216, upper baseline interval 212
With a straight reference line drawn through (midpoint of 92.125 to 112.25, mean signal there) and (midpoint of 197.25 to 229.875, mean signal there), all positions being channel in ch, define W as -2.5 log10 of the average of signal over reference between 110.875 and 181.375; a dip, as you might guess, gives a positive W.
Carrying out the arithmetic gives 0.131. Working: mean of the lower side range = 217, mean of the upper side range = 236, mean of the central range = 199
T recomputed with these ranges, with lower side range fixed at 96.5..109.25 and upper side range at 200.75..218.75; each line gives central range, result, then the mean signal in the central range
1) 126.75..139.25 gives 3.82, 157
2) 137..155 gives 1.32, 211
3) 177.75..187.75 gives 0.33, 225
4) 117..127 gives 3.54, 145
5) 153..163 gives -0.17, 233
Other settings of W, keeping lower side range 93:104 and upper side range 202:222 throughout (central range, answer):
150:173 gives -0.01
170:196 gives 0.02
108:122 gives 0.30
